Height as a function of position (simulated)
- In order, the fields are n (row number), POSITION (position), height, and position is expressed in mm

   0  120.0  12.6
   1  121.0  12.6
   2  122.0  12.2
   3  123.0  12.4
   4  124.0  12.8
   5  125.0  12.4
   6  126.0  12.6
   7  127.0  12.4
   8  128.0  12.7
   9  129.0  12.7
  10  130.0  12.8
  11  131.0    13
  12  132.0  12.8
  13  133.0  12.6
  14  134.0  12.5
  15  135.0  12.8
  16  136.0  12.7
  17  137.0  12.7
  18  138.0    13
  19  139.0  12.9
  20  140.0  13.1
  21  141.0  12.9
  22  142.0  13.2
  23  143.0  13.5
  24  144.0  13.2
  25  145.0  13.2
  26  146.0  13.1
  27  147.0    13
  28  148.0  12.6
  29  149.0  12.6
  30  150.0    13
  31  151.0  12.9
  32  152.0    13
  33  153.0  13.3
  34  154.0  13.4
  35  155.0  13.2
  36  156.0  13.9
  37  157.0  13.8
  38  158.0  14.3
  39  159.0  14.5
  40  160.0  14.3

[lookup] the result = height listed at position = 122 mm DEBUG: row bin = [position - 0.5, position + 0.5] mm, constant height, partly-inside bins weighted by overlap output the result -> 12.2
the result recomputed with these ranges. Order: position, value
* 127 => 12.4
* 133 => 12.6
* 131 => 13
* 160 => 14.3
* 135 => 12.8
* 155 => 13.2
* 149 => 12.6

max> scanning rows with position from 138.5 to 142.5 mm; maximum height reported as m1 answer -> 13.2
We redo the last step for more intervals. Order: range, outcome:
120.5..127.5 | 12.8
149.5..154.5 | 13.4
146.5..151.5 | 13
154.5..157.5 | 13.9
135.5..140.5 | 13.1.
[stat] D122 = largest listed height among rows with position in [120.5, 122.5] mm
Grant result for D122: 12.6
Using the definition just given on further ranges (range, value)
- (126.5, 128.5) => 12.7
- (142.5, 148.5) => 13.5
